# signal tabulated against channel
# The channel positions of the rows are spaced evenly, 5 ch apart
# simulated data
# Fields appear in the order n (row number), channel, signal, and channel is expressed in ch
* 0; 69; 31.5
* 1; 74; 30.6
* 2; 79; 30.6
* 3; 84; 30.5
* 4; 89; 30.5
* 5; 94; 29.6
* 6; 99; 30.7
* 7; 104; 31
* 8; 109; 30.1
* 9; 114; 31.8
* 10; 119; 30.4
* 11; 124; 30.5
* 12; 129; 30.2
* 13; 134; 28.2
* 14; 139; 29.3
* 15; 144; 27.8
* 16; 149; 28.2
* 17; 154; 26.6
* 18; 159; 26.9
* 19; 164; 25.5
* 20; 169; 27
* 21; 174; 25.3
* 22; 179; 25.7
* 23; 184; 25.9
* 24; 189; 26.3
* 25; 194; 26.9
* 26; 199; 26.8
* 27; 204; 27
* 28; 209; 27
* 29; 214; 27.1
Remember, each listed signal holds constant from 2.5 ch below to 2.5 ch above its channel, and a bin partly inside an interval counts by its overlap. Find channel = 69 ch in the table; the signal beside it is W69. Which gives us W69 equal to 31.5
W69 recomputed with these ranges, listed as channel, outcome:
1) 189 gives 26.3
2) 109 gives 30.1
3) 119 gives 30.4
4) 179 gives 25.7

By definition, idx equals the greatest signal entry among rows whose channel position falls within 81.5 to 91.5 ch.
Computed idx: 30.5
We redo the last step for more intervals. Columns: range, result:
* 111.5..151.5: 31.8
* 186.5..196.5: 26.9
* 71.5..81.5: 30.6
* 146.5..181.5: 28.2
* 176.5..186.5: 25.9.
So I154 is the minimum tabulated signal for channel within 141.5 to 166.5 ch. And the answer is 25.5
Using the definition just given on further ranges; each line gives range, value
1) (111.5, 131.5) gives 30.2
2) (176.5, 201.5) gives 25.7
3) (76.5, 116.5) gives 29.6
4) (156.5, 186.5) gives 25.3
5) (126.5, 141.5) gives 28.2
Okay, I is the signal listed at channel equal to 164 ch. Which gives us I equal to 25.5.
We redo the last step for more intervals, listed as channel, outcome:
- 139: 29.3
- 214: 27.1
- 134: 28.2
